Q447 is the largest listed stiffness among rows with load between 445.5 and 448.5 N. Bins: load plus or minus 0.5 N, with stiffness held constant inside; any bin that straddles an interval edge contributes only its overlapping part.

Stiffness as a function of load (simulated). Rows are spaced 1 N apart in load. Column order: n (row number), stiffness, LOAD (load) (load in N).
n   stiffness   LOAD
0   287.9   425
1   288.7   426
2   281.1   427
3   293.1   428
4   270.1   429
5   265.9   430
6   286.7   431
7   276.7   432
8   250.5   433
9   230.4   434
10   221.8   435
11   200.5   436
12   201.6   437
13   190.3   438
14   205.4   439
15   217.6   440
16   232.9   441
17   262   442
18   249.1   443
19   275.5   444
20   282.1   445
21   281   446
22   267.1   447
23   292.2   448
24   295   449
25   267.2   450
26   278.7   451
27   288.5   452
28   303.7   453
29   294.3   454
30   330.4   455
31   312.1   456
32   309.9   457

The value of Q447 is 292.2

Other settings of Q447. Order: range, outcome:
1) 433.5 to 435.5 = 230.4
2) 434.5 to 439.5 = 221.8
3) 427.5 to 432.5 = 293.1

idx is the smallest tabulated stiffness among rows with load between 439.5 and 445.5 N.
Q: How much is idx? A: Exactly 217.6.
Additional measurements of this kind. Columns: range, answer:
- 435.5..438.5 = 190.3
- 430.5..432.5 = 276.7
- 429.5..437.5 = 200.5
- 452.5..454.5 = 294.3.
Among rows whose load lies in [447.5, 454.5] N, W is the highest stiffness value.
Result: 303.7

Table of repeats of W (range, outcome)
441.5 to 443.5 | 262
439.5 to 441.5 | 232.9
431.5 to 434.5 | 276.7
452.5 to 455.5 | 330.4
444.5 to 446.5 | 282.1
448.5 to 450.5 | 295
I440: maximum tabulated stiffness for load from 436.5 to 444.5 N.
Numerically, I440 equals 275.5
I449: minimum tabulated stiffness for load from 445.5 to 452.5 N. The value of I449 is 267.1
